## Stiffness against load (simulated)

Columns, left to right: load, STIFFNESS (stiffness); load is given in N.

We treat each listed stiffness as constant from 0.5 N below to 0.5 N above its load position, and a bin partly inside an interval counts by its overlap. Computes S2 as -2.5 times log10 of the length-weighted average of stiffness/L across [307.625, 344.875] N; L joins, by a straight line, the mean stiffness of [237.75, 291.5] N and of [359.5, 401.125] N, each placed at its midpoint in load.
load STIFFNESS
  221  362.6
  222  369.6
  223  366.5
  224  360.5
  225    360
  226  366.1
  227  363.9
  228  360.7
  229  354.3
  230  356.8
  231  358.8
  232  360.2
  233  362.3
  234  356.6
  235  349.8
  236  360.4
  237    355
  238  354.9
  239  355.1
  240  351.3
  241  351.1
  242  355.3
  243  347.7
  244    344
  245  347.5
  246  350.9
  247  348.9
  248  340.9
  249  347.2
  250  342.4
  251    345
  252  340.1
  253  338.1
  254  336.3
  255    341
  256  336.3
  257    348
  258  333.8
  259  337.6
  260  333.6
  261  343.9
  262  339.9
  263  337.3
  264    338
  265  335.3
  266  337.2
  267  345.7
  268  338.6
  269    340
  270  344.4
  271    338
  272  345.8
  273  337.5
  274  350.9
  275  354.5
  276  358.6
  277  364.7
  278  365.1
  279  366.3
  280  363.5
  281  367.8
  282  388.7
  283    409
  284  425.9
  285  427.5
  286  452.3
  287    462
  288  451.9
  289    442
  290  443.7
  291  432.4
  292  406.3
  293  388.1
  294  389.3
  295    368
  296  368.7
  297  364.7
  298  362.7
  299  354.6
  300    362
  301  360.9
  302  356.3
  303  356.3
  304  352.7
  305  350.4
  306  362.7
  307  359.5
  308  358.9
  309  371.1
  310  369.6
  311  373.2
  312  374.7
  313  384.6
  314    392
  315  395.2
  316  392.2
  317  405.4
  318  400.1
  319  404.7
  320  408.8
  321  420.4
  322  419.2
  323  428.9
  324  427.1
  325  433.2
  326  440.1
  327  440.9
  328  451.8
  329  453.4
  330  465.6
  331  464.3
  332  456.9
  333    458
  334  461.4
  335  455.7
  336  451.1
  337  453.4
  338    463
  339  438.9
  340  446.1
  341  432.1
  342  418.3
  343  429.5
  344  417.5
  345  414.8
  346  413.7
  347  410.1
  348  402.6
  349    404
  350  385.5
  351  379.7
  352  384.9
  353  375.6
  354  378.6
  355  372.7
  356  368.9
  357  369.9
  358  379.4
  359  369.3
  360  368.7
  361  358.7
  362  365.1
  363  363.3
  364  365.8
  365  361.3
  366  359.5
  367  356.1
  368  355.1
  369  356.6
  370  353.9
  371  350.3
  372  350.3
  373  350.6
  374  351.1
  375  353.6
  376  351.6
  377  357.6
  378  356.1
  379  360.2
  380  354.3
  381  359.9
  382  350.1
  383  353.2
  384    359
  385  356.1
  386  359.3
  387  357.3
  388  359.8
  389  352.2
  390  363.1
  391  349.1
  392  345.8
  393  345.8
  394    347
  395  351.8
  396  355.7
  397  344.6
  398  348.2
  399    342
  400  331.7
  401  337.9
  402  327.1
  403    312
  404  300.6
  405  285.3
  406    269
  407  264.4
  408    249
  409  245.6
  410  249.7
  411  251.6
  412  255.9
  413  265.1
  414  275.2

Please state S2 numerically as -0.18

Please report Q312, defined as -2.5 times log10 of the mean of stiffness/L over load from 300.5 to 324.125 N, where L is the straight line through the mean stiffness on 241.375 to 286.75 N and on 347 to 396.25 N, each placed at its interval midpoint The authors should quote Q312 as -0.075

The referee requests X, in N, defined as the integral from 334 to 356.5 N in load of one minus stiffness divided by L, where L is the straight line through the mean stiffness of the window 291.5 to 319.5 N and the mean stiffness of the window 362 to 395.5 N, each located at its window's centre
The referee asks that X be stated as -3.12 N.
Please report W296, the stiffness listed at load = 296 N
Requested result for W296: 368.7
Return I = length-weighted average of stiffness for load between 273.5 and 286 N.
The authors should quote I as 381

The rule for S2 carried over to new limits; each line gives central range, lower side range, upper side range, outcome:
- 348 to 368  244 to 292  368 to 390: -0.046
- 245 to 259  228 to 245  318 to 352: 0.074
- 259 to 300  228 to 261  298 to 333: -0.001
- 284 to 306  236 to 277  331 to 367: -0.069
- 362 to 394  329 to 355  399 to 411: -0.027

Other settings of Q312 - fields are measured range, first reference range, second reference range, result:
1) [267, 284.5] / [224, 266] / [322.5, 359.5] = 0.03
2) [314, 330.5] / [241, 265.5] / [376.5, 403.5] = -0.22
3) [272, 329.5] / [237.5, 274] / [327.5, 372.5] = -0.06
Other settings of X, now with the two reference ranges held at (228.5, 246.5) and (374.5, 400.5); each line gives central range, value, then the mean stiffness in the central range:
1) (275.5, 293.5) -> -2.69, 406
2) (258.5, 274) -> 0.61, 340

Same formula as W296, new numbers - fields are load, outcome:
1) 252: 340.1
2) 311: 373.2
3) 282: 388.7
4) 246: 350.9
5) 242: 355.3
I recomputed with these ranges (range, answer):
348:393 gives 362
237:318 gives 366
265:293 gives 383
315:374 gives 404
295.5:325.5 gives 382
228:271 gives 346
